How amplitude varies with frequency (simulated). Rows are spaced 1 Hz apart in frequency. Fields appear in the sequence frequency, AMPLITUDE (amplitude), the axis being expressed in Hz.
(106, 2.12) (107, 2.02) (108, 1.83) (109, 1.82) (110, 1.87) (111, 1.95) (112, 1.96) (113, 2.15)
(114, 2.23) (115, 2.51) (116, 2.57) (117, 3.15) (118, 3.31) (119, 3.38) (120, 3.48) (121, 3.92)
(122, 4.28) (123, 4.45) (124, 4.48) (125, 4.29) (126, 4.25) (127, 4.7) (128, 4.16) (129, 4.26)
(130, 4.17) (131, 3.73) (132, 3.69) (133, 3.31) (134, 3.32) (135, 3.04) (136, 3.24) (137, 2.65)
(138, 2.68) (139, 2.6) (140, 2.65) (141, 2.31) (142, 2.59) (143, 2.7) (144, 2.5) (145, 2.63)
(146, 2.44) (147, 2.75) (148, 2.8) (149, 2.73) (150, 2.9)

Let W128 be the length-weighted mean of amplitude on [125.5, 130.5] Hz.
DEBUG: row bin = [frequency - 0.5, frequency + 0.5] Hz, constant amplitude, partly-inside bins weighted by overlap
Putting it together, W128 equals 4.31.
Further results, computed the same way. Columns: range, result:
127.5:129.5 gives 4.21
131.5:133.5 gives 3.5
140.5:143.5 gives 2.53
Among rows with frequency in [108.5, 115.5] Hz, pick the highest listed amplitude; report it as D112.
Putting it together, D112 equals 2.51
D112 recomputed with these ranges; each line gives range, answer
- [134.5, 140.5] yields 3.24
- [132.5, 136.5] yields 3.32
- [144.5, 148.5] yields 2.8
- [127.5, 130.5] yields 4.26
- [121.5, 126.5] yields 4.48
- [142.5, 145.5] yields 2.7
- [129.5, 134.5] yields 4.17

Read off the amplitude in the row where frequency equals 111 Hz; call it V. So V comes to 1.95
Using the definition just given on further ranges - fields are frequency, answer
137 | 2.65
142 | 2.59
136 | 3.24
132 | 3.69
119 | 3.38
